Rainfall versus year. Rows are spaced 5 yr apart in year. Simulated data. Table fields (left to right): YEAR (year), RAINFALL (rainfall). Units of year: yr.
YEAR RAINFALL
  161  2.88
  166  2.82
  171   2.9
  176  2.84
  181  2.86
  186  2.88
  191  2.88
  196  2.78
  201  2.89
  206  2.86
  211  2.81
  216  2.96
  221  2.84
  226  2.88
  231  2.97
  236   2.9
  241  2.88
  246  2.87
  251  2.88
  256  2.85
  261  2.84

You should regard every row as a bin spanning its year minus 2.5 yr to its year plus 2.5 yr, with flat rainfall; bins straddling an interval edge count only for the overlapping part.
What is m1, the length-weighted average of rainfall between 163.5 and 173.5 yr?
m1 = 2.86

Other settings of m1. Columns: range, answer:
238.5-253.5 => 2.88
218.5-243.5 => 2.89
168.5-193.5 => 2.87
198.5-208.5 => 2.88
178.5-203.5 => 2.86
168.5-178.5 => 2.87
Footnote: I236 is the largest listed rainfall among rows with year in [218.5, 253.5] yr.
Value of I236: 2.97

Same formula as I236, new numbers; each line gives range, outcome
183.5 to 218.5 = 2.96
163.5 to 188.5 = 2.9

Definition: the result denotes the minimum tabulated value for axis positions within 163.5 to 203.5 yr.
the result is 2.78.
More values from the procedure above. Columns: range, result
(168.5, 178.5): 2.84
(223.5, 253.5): 2.87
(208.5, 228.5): 2.81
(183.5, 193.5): 2.88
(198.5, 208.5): 2.86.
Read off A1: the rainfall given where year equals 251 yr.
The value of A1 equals 2.88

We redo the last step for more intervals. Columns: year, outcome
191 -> 2.88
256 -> 2.85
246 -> 2.87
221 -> 2.84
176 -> 2.84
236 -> 2.9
